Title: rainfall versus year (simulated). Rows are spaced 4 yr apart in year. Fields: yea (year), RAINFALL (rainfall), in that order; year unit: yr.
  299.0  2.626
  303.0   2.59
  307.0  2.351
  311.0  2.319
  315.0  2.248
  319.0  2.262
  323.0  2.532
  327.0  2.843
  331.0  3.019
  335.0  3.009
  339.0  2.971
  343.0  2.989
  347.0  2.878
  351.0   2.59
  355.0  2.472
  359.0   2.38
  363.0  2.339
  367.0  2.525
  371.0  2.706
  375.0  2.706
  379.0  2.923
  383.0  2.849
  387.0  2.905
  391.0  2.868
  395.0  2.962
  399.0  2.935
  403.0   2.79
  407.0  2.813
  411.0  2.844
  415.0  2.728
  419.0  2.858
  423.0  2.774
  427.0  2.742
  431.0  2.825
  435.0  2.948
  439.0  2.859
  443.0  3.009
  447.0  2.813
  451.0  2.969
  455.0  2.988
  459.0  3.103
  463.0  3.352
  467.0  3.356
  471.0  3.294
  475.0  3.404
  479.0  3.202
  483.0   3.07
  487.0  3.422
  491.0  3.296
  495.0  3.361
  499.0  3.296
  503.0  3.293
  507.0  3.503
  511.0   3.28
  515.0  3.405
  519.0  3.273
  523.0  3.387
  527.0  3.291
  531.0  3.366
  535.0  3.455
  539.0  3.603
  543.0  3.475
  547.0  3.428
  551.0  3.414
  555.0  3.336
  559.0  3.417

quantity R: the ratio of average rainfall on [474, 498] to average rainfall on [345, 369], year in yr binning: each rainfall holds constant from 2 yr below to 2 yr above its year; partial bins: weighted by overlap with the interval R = 1.30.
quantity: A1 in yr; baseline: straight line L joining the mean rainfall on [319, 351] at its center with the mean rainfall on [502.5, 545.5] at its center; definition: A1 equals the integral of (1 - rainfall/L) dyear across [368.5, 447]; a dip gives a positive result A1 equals 5.35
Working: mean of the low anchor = 2.83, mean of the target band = 2.84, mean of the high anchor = 3.4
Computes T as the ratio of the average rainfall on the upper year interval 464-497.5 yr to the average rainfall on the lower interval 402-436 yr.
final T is 1.17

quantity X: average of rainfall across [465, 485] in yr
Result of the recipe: 3.27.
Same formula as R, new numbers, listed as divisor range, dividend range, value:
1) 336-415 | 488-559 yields 1.22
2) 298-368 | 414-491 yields 1.17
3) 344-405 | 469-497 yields 1.21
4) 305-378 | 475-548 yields 1.28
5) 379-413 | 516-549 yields 1.19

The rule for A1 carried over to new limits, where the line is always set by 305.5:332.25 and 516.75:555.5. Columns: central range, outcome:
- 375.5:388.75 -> -0.5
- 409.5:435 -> 1.1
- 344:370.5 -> 1.0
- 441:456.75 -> 0.5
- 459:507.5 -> -1.9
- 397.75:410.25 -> 0.1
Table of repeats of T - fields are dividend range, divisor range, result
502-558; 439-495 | 1.07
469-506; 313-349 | 1.20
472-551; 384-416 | 1.17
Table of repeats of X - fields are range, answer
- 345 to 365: 2.53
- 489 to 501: 3.32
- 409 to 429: 2.79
